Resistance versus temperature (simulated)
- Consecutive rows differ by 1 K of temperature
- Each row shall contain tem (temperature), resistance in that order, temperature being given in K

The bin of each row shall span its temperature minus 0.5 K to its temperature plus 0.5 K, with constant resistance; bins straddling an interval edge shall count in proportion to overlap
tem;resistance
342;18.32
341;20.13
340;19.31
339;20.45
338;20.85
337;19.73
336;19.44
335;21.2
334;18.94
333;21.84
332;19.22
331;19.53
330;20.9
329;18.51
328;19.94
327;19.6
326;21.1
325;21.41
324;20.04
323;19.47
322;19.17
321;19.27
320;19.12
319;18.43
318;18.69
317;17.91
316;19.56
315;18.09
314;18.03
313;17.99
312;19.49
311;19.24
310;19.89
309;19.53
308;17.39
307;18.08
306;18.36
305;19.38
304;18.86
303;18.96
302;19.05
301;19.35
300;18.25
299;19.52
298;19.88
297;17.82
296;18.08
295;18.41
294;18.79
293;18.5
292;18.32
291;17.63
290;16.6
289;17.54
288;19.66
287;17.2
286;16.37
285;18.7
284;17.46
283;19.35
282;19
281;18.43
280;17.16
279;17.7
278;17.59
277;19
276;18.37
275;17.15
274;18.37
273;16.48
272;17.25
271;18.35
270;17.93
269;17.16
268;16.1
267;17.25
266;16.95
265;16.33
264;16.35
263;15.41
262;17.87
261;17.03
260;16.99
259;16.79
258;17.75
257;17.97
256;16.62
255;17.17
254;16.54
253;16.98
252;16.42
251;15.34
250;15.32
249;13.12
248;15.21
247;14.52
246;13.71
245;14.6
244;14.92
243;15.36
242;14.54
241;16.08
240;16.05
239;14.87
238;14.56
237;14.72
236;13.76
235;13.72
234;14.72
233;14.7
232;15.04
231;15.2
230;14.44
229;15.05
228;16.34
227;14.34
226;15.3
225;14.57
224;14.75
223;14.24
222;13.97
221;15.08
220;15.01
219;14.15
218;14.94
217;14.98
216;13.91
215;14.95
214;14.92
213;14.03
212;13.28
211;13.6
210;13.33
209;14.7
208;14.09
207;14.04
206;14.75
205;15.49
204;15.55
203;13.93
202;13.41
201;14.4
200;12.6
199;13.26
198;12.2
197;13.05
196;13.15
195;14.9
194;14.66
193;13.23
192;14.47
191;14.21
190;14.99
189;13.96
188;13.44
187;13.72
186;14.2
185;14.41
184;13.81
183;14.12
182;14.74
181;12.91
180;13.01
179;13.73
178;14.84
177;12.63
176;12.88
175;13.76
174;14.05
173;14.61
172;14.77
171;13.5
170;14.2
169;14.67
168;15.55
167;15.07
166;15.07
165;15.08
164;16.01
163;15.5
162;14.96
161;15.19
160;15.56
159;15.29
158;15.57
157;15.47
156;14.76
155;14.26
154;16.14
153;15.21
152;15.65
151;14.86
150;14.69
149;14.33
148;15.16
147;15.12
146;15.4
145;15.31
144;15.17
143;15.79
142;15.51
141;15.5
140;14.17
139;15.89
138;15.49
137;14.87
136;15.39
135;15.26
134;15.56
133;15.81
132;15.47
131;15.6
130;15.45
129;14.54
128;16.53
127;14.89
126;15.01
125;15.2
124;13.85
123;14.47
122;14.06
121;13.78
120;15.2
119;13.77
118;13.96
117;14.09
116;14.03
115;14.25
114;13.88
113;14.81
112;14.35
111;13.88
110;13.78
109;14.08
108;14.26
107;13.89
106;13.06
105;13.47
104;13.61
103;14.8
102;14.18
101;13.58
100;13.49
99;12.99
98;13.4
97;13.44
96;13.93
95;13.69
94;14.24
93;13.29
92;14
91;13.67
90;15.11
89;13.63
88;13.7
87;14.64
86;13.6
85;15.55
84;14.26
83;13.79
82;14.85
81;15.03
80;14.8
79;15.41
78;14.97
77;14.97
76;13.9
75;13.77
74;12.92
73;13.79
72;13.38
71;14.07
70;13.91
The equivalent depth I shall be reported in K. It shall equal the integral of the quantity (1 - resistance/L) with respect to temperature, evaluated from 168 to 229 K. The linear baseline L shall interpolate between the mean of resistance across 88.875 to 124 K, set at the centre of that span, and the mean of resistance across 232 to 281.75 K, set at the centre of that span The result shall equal 4.8 K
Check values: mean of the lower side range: 13.9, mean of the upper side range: 16.3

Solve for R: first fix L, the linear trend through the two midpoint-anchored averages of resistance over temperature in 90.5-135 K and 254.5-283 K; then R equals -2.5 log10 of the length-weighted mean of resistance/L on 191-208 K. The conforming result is 0.15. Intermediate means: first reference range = 14.3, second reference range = 17.4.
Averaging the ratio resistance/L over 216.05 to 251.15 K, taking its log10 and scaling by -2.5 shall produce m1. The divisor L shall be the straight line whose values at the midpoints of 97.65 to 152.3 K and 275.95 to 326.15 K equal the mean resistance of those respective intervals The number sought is 0.16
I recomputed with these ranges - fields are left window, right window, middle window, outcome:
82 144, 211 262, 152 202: 1.65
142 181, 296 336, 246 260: 1.09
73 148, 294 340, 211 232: 2.96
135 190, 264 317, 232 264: 2.71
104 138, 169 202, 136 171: -2.41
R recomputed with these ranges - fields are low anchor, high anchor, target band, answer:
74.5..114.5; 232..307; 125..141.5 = -0.04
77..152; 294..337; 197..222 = 0.18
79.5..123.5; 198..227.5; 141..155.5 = -0.08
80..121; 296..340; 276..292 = 0.03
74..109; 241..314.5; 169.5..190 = 0.13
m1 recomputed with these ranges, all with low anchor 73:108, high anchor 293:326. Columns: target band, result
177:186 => 0.16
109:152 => 0.01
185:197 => 0.16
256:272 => 0.05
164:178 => 0.11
